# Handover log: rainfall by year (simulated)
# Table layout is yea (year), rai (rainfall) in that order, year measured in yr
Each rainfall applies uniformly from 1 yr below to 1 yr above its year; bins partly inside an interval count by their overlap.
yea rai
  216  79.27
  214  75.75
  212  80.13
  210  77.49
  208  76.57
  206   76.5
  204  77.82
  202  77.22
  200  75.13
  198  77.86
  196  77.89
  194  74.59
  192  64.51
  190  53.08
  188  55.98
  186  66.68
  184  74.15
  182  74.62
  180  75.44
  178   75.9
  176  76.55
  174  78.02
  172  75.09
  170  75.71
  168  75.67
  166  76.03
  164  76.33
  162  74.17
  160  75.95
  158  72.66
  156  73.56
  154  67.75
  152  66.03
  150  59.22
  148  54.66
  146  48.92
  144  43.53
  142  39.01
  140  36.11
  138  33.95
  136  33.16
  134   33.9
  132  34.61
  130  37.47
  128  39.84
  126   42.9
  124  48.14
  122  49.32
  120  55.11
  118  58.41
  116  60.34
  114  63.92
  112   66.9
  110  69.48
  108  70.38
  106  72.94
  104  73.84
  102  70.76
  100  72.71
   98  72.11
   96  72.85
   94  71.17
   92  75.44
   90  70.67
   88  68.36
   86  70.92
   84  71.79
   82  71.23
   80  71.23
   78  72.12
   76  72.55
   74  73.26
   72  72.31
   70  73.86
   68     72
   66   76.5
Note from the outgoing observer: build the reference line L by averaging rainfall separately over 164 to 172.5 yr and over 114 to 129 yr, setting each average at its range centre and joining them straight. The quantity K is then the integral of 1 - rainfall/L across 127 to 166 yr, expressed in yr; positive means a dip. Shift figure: 7.36 yr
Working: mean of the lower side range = 51.5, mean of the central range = 53.3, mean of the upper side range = 75.7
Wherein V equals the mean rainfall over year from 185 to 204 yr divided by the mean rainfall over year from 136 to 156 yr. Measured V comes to 1.4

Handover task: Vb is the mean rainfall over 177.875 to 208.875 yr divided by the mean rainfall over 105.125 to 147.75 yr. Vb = 1.46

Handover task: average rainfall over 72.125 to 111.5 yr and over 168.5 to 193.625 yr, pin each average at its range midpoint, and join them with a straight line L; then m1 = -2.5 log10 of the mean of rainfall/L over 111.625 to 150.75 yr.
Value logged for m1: 0.46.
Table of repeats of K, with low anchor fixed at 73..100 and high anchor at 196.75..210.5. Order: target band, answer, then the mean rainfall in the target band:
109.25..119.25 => 1.31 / 63.5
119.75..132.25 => 5.06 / 43.8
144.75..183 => 2.17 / 71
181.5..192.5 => 1.70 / 64.4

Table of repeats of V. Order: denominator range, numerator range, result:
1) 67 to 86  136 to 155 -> 0.68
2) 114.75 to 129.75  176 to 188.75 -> 1.42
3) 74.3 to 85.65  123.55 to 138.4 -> 0.53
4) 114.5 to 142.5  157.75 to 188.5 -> 1.70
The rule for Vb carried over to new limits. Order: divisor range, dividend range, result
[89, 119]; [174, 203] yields 1.03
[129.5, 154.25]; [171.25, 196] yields 1.58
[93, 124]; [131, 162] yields 0.79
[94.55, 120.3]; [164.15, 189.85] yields 1.07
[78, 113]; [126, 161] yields 0.70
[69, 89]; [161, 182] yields 1.06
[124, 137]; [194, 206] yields 2.03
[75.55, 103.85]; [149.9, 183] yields 1.03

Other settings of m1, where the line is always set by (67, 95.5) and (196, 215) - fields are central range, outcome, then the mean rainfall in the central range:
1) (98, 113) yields 0.03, 71.1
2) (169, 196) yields 0.08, 71.1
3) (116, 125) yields 0.34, 53.6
